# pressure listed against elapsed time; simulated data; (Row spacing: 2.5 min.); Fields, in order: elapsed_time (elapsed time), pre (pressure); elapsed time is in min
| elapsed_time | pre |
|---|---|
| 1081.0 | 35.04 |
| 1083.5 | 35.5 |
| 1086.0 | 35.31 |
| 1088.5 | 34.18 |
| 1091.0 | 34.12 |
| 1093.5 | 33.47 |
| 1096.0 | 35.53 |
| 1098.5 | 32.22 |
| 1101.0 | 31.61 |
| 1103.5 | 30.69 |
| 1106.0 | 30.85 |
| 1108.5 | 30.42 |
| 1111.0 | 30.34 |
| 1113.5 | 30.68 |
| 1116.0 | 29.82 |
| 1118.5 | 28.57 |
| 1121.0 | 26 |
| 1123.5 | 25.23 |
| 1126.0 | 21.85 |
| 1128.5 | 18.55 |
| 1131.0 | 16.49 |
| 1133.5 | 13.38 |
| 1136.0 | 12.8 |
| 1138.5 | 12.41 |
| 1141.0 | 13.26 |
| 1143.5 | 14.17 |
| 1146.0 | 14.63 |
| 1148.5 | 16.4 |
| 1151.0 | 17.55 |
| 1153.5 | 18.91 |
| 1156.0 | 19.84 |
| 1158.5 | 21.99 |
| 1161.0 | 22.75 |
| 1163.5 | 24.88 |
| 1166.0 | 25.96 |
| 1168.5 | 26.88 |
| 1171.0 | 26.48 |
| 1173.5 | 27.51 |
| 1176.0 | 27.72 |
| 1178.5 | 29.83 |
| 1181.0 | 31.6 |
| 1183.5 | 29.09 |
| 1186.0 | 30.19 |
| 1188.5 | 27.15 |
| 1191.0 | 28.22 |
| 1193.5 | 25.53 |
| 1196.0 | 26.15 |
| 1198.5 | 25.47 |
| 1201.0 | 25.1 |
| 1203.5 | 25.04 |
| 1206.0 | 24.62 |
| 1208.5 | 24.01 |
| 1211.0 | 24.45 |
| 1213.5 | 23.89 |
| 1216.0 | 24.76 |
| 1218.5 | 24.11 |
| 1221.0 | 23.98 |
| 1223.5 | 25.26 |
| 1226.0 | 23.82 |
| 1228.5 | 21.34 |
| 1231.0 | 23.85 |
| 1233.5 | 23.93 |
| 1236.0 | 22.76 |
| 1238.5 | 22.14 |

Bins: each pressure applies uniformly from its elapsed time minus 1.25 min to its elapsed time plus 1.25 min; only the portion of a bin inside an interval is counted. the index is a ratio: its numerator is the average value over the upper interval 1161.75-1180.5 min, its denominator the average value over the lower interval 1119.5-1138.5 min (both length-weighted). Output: 1.4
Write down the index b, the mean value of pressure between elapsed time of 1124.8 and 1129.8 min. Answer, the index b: 20.1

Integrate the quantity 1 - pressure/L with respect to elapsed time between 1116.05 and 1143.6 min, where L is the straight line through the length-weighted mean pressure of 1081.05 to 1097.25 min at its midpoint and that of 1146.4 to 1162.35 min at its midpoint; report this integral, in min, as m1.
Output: 7.0 min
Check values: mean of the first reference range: 34.7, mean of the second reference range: 19.3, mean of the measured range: 19.1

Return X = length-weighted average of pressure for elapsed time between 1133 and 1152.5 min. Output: 14.4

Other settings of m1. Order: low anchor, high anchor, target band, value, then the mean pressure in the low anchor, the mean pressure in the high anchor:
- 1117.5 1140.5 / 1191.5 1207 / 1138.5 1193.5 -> -1.51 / 19.2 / 25.5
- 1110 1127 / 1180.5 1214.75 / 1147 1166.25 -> 4.47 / 27.5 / 26.4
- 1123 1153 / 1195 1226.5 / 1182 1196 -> -3.68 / 16.2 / 24.7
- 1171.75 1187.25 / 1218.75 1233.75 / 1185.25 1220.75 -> 1.28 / 29.2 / 23.7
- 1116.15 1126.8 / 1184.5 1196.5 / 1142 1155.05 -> 5.04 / 26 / 27.6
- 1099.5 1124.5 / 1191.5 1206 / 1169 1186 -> -1.44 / 29.5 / 25.5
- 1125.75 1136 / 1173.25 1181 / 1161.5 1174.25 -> 0.20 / 16.6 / 29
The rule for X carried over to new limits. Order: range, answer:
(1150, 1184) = 25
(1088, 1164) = 23.9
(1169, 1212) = 27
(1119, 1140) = 18.6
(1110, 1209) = 23.4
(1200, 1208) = 24.8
